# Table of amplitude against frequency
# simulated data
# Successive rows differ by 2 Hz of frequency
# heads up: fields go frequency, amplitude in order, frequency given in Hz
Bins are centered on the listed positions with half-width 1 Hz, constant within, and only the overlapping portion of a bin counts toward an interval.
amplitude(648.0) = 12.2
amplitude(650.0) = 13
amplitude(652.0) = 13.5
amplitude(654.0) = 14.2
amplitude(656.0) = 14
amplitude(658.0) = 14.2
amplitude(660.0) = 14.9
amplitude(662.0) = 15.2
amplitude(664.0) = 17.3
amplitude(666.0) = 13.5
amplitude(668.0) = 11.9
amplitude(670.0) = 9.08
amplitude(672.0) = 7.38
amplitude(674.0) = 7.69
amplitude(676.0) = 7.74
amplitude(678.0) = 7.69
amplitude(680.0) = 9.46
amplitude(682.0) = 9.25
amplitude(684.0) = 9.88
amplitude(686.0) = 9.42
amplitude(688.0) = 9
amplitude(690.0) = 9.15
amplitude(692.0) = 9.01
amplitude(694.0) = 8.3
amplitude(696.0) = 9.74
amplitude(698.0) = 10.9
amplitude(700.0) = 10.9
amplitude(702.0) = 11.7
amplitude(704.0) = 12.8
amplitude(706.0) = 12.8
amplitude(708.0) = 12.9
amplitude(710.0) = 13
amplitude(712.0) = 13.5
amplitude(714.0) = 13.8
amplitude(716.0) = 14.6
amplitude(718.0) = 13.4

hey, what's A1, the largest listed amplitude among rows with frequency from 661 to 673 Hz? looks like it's 17.3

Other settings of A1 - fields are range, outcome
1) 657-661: 14.9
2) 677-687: 9.88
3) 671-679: 7.74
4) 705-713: 13.5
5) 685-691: 9.42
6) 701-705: 12.8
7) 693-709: 12.9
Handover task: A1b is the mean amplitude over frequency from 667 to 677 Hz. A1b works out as 8.76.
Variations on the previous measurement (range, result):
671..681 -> 7.99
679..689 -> 9.4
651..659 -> 14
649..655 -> 13.6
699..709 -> 12.2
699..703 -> 11.3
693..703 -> 10.3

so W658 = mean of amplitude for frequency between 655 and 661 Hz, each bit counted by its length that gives 14.4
